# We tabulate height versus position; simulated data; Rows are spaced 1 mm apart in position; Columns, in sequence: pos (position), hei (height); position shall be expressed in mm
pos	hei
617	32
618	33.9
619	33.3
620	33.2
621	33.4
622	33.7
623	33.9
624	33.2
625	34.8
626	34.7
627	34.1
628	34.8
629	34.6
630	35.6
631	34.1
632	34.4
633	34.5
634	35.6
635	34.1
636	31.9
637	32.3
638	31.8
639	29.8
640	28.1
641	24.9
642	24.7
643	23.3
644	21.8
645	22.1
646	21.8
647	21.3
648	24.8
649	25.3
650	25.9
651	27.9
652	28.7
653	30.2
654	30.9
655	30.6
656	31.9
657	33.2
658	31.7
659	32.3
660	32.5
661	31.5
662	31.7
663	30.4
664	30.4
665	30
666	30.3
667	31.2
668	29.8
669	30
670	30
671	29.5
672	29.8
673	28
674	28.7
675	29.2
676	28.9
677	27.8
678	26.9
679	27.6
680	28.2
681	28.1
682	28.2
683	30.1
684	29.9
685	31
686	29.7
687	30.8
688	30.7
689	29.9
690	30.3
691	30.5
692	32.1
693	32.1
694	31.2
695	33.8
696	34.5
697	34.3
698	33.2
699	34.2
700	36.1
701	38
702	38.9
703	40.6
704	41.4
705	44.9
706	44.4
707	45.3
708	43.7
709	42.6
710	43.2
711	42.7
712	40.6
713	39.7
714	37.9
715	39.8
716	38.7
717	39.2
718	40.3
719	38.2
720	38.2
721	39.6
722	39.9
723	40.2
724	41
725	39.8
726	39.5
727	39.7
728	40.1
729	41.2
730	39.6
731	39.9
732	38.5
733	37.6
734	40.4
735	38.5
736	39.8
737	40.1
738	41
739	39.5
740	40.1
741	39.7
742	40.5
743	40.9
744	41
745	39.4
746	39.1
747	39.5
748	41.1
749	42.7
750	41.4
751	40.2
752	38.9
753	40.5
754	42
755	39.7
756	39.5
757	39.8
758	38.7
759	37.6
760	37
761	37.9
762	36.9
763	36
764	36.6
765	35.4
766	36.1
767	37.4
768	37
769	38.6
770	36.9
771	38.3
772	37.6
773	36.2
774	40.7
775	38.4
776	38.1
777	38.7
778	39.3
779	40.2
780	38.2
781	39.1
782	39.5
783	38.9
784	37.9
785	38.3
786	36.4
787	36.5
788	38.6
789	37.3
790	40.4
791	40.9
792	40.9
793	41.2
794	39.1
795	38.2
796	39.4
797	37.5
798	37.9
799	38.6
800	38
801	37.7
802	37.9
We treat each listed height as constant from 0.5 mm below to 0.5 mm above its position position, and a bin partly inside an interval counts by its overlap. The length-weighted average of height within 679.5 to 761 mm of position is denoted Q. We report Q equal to 37.9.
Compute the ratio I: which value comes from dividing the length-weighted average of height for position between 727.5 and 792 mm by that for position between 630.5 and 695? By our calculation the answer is 1.3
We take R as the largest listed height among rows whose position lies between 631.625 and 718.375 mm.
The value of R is 45.3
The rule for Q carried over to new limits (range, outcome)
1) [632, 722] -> 32.4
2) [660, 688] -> 29.6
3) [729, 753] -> 40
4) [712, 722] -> 39.2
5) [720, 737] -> 39.7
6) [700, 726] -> 40.6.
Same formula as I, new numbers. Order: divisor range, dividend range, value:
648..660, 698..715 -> 1.36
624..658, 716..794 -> 1.31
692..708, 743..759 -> 1.07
